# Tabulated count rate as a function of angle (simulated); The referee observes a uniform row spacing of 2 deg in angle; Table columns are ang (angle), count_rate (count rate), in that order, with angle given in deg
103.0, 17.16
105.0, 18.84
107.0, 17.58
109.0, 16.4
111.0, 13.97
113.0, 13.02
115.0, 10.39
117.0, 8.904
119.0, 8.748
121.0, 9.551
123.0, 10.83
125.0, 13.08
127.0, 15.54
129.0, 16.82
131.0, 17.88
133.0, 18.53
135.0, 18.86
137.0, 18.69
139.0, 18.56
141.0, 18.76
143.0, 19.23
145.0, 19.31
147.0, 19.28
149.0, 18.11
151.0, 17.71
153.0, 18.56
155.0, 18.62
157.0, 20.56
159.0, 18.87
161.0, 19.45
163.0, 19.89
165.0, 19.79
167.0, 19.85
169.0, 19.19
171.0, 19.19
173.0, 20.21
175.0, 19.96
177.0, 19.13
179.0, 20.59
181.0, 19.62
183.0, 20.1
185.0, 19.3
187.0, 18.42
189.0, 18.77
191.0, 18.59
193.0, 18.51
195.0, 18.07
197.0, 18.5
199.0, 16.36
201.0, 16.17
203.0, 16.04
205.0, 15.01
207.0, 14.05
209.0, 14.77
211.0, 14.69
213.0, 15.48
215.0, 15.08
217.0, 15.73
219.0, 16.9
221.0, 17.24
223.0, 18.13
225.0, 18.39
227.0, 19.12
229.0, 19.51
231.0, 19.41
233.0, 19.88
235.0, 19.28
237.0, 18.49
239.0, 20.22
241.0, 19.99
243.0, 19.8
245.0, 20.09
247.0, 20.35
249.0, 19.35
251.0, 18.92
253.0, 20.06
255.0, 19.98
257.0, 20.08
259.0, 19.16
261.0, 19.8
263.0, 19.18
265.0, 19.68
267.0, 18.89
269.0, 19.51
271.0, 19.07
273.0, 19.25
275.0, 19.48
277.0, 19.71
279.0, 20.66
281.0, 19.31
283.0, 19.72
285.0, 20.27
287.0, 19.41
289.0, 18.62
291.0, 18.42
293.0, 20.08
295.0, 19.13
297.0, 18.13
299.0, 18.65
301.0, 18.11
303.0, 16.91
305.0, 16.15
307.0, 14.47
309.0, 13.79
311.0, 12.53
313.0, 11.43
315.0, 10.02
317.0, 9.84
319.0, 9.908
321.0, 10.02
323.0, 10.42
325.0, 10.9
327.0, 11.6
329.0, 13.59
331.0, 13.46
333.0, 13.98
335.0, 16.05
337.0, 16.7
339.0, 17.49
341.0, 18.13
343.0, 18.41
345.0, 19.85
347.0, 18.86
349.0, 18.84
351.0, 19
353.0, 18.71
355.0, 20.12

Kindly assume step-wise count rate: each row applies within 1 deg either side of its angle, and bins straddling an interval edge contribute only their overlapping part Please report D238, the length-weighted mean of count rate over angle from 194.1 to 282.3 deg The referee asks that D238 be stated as 18.4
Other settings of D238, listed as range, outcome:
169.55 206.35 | 18.4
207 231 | 16.8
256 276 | 19.4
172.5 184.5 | 19.9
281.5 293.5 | 19.4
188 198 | 18.5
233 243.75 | 19.6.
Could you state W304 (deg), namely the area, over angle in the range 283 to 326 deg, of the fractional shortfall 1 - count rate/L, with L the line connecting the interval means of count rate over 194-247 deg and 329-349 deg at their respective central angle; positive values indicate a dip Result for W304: 4.8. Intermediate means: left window 17.6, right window 16.9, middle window 15.2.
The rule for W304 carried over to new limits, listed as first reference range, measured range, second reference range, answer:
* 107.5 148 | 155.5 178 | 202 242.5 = -4.8 deg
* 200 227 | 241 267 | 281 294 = -2.6 deg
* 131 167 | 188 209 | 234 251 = 2.6 deg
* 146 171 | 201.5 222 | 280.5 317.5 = 3.0 deg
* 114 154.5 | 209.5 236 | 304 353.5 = -4.0 deg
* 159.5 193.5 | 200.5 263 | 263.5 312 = 2.5 deg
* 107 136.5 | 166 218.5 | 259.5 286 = -3.9 deg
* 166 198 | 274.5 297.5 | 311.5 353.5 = -4.9 deg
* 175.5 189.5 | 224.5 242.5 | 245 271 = 0.1 deg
